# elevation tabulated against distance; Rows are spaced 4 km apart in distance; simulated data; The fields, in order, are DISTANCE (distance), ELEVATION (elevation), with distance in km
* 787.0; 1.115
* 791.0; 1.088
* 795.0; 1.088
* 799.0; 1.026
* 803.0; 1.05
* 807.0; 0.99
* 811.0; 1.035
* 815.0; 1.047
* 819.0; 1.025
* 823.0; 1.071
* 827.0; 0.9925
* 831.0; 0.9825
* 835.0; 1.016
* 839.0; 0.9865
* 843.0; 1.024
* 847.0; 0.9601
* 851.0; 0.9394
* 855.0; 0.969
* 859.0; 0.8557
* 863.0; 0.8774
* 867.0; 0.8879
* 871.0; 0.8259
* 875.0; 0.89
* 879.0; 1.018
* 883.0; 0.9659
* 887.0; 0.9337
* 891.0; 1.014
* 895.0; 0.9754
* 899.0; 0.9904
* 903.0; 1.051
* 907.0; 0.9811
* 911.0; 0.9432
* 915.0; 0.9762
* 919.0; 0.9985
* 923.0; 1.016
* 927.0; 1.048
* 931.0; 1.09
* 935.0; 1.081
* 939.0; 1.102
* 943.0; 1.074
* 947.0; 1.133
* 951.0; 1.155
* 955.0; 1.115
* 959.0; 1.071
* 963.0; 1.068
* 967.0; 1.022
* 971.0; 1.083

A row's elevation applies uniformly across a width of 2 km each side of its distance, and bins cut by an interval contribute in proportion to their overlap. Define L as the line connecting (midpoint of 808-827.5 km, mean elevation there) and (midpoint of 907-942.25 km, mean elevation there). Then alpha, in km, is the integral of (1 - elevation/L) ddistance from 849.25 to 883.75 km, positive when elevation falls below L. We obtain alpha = 4.0 km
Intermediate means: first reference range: 1.04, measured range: 0.912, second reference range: 1.03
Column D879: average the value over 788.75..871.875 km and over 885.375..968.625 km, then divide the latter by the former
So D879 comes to 1.1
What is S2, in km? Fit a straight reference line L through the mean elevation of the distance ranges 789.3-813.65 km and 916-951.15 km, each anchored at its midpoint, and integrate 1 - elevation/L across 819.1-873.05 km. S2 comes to 5.0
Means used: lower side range 1.05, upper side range 1.07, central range 0.955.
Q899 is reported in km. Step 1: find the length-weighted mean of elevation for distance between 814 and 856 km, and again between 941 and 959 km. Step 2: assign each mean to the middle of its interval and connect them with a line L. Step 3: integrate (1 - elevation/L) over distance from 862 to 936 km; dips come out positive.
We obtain 6.1 km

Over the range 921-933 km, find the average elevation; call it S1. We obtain 1.05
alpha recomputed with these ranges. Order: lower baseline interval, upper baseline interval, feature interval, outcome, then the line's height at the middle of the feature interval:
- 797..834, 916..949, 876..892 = 1.1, 1.05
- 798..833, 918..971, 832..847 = 0.5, 1.03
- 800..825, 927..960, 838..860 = 2.0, 1.05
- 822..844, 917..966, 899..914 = 0.9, 1.06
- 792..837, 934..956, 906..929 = 2.1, 1.09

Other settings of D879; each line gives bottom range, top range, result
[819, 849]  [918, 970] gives 1.07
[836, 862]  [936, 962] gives 1.16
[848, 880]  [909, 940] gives 1.14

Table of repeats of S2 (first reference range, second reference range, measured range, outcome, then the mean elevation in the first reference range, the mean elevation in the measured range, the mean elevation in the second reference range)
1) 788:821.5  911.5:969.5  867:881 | 2.0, 1.05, 0.908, 1.06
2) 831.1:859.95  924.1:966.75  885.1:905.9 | 0.7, 0.97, 0.993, 1.09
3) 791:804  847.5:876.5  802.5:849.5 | -1.2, 1.06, 1.01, 0.896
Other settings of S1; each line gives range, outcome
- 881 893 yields 0.971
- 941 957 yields 1.12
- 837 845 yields 1.01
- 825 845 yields 1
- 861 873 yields 0.864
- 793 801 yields 1.06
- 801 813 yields 1.03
